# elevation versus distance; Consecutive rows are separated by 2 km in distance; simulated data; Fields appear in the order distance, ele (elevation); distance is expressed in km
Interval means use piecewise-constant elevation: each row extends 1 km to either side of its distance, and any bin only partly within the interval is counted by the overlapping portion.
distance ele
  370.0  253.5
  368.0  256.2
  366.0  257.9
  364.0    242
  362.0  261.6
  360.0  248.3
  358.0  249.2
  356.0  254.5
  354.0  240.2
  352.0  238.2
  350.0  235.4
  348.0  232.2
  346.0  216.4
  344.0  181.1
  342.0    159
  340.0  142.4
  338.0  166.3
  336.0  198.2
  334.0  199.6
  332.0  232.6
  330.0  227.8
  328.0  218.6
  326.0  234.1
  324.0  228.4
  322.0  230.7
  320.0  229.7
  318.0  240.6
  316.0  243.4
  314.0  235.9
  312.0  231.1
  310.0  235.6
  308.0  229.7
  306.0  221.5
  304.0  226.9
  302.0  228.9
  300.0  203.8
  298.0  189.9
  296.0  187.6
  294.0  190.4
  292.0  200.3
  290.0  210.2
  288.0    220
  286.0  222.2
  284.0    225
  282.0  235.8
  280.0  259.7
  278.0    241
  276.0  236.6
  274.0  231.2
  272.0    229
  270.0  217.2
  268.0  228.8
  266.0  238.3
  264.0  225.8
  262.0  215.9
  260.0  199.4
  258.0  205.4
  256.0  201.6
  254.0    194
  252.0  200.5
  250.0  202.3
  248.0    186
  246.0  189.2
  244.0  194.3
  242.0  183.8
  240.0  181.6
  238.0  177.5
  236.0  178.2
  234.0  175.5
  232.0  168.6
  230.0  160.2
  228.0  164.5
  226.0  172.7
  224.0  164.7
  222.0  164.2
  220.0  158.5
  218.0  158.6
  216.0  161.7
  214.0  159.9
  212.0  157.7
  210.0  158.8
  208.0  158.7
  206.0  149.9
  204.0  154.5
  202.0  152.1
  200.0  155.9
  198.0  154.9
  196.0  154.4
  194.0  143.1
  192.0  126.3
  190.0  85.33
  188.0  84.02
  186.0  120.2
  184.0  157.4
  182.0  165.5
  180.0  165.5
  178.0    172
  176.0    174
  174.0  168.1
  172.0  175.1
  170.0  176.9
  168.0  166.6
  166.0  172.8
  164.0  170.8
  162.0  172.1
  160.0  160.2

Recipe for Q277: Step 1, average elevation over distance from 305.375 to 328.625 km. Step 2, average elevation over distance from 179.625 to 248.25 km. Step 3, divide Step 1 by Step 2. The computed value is 1.5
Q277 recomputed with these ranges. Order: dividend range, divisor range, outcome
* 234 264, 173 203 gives 1.34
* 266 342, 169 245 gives 1.38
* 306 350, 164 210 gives 1.42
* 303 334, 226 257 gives 1.25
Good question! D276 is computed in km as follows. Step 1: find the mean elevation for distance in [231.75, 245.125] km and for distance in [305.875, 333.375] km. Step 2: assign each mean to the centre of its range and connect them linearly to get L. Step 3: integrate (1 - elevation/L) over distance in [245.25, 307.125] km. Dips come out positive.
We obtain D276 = -3.4 km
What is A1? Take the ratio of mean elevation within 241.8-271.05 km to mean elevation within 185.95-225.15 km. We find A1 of 1.4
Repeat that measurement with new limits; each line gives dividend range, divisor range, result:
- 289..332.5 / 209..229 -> 1.37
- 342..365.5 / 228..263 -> 1.24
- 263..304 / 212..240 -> 1.33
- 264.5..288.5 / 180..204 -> 1.68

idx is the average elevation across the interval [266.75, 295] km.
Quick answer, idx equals 225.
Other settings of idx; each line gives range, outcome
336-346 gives 171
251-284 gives 223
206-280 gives 190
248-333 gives 221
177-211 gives 145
